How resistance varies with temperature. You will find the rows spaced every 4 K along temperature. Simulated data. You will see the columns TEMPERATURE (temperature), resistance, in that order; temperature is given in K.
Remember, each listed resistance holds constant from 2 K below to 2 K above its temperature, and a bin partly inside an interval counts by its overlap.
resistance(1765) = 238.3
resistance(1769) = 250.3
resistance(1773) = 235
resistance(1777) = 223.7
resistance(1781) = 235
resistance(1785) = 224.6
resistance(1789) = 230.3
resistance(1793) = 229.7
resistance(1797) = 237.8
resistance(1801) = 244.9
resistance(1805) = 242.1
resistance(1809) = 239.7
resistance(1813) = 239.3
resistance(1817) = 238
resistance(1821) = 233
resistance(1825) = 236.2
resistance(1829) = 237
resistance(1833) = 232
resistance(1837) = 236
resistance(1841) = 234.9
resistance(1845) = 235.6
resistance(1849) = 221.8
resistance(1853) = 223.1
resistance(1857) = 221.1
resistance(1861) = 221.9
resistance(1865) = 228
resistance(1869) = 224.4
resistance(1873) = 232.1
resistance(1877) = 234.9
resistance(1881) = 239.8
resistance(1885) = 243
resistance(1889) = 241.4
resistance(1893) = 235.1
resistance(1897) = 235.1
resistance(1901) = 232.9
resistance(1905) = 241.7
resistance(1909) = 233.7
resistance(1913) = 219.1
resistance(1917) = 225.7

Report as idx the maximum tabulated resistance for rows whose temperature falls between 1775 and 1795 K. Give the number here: 235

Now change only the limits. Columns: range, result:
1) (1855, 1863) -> 221.9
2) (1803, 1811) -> 242.1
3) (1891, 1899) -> 235.1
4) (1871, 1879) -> 234.9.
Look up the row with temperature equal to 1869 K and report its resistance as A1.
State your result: 224.4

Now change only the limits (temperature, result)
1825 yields 236.2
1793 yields 229.7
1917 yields 225.7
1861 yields 221.9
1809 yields 239.7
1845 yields 235.6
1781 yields 235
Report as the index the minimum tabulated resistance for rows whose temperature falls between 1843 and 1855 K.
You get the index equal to 221.8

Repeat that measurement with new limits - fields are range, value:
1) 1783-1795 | 224.6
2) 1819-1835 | 232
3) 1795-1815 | 237.8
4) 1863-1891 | 224.4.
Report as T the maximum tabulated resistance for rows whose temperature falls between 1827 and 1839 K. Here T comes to 237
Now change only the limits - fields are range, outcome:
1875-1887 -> 243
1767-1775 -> 250.3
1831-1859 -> 236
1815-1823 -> 238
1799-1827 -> 244.9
